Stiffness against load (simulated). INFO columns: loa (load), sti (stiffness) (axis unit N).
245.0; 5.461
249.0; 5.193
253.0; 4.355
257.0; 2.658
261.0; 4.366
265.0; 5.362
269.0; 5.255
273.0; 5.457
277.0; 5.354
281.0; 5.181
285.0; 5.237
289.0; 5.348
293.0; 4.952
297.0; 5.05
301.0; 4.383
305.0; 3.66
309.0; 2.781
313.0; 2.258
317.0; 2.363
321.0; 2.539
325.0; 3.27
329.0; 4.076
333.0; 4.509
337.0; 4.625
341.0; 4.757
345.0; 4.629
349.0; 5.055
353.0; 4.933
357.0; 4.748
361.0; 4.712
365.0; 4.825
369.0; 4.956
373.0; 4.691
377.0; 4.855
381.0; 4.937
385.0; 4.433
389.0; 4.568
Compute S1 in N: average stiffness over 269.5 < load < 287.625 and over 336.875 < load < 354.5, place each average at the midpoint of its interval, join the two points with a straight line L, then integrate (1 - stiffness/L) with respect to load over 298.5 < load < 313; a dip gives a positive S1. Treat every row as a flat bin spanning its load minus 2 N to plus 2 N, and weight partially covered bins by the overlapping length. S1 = 4.7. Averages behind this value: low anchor 5.3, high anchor 4.81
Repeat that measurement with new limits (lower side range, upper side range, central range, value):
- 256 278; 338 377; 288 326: 9.3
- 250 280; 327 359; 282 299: -1.6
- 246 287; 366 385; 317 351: 5.3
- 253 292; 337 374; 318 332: 4.4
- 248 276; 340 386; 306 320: 6.4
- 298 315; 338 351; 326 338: 0.1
